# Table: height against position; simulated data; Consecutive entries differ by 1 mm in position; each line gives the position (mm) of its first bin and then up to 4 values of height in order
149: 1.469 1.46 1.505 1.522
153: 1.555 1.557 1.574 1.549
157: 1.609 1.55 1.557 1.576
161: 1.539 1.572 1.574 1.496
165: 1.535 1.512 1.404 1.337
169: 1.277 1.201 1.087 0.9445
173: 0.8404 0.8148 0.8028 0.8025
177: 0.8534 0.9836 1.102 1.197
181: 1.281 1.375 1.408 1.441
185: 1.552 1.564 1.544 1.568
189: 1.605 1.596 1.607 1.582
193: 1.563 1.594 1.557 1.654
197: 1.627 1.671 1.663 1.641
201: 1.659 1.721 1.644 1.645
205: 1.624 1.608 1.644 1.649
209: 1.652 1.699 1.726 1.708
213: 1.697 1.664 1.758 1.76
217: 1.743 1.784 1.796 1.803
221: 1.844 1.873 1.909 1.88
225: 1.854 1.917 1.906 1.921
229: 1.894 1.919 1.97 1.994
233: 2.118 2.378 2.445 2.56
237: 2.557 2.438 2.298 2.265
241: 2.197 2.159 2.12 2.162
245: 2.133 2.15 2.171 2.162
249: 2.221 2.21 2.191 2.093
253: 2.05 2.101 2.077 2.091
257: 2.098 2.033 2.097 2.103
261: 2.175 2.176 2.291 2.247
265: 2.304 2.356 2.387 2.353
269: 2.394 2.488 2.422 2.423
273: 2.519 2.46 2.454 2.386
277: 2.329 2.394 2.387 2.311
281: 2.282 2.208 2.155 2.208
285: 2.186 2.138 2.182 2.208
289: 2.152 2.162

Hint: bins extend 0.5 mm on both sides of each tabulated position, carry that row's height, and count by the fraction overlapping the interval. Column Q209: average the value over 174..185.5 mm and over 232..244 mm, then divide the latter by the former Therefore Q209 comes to 2.0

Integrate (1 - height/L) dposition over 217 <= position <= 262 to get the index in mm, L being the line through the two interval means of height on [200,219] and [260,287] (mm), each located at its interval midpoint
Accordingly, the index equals -2.47 mm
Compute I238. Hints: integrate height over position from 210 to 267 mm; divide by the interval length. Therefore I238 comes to 2.06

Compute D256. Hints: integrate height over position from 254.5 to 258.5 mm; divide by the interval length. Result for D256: 2.07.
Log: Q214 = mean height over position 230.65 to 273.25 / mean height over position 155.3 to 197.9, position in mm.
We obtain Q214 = 1.6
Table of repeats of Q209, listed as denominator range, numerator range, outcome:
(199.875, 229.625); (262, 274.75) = 1.36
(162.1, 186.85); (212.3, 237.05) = 1.58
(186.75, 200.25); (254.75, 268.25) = 1.37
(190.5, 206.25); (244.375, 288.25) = 1.38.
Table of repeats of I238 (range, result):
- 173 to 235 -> 1.62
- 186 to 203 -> 1.62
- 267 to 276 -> 2.43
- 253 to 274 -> 2.26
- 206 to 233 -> 1.81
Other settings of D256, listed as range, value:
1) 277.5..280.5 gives 2.36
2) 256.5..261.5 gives 2.1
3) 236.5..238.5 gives 2.5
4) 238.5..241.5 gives 2.25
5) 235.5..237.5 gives 2.56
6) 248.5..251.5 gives 2.21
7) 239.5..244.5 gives 2.18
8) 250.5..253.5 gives 2.11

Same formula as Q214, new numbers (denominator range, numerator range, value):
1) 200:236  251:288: 1.23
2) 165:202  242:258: 1.56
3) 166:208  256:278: 1.65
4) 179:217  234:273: 1.41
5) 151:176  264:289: 1.70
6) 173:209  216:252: 1.44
